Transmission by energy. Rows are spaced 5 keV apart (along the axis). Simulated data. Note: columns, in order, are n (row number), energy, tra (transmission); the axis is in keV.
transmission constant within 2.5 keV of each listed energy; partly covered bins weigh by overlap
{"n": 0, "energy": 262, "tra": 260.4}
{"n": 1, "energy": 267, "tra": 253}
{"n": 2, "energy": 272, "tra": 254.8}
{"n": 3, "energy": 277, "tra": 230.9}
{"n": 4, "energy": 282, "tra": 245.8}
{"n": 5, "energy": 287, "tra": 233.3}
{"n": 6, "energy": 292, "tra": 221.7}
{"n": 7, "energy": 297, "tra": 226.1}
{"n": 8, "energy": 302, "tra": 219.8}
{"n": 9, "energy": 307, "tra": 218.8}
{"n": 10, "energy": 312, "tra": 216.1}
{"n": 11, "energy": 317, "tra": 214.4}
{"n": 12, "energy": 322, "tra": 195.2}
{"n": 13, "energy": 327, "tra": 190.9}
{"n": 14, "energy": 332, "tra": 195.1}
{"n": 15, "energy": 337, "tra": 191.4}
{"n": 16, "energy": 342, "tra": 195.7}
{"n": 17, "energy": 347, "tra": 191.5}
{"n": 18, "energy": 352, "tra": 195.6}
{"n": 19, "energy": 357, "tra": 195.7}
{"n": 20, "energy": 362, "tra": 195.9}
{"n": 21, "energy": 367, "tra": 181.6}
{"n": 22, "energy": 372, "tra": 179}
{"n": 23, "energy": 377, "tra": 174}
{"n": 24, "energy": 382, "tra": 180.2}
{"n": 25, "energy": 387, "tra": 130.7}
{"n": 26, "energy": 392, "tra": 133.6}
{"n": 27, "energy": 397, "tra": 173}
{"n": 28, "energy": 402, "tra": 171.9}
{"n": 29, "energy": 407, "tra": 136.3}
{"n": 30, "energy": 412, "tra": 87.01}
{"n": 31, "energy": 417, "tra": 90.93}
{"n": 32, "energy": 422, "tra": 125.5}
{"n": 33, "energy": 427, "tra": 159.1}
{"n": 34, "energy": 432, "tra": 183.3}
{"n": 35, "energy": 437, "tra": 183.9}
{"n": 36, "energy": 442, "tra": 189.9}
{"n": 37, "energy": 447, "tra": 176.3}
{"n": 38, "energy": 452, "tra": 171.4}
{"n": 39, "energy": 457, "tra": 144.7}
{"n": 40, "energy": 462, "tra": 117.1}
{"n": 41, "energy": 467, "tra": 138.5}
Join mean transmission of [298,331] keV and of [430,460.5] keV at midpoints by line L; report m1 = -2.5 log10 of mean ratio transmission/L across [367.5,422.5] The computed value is 0.27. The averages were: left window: 209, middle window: 146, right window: 173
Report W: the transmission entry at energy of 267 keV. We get 253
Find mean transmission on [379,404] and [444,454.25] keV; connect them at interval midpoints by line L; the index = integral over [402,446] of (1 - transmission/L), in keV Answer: 5.4 keV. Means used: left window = 158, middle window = 147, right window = 175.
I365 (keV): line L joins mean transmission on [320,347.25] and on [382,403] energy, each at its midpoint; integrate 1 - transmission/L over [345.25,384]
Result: -3.1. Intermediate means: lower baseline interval 193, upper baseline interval 154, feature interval 187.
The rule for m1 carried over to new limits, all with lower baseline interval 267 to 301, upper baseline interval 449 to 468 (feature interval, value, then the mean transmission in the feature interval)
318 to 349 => 0.08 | 194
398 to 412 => 0.20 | 144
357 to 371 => 0.03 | 189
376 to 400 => 0.15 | 158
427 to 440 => -0.14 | 179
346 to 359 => 0.03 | 195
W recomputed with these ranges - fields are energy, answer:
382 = 180.2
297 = 226.1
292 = 221.7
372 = 179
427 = 159.1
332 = 195.1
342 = 195.7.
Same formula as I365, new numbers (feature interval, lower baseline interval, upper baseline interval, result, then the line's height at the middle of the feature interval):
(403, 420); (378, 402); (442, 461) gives 5.1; 160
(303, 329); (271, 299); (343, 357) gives 0.9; 215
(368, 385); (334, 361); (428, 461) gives 1.0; 187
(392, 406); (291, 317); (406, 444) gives -0.1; 160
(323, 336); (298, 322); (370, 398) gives 0.5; 201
